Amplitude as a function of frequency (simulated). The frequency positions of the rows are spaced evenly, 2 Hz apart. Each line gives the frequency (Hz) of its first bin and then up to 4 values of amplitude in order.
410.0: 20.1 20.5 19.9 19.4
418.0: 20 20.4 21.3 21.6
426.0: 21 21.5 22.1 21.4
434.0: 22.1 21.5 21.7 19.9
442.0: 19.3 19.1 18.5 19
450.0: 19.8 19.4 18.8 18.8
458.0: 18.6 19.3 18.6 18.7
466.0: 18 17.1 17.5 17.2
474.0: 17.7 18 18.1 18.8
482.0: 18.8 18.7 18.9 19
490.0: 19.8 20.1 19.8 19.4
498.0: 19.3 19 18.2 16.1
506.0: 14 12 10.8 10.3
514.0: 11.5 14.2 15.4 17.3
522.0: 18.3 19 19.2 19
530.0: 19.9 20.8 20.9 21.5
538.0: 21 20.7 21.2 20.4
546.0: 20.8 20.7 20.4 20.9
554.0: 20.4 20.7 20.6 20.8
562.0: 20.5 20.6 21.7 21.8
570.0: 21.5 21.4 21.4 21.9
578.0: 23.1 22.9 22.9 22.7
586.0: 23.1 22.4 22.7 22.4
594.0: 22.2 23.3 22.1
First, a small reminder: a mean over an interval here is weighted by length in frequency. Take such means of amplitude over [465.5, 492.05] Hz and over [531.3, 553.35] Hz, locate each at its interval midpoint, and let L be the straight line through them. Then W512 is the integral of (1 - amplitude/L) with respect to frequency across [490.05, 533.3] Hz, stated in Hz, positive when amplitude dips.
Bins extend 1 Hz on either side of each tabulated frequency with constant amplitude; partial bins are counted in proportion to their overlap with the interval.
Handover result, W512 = 5.9 Hz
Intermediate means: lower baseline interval 18.4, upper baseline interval 20.8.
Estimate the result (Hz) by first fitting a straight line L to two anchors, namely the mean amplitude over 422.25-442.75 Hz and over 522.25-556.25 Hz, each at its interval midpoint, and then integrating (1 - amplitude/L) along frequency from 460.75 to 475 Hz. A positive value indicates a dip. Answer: 2.1 Hz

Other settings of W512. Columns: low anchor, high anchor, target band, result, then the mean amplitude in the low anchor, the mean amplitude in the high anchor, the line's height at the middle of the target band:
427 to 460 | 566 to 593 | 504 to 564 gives 8.9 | 20.1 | 22.3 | 21.6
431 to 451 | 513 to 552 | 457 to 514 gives 6.5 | 20.2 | 19.1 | 19.7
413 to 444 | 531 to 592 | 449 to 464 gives 1.4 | 20.8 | 21.4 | 20.9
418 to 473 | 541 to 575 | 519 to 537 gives 0.9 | 19.7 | 20.9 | 20.6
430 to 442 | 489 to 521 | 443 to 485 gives 1.3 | 21.2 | 16.1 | 19.1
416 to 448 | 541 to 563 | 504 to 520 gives 5.8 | 20.7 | 20.7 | 20.7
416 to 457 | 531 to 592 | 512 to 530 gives 3.9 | 20.3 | 21.4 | 21.1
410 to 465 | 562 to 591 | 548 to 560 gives 0.6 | 20.1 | 22.1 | 21.8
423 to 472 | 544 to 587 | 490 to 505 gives 1.1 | 19.7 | 21.4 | 20.4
